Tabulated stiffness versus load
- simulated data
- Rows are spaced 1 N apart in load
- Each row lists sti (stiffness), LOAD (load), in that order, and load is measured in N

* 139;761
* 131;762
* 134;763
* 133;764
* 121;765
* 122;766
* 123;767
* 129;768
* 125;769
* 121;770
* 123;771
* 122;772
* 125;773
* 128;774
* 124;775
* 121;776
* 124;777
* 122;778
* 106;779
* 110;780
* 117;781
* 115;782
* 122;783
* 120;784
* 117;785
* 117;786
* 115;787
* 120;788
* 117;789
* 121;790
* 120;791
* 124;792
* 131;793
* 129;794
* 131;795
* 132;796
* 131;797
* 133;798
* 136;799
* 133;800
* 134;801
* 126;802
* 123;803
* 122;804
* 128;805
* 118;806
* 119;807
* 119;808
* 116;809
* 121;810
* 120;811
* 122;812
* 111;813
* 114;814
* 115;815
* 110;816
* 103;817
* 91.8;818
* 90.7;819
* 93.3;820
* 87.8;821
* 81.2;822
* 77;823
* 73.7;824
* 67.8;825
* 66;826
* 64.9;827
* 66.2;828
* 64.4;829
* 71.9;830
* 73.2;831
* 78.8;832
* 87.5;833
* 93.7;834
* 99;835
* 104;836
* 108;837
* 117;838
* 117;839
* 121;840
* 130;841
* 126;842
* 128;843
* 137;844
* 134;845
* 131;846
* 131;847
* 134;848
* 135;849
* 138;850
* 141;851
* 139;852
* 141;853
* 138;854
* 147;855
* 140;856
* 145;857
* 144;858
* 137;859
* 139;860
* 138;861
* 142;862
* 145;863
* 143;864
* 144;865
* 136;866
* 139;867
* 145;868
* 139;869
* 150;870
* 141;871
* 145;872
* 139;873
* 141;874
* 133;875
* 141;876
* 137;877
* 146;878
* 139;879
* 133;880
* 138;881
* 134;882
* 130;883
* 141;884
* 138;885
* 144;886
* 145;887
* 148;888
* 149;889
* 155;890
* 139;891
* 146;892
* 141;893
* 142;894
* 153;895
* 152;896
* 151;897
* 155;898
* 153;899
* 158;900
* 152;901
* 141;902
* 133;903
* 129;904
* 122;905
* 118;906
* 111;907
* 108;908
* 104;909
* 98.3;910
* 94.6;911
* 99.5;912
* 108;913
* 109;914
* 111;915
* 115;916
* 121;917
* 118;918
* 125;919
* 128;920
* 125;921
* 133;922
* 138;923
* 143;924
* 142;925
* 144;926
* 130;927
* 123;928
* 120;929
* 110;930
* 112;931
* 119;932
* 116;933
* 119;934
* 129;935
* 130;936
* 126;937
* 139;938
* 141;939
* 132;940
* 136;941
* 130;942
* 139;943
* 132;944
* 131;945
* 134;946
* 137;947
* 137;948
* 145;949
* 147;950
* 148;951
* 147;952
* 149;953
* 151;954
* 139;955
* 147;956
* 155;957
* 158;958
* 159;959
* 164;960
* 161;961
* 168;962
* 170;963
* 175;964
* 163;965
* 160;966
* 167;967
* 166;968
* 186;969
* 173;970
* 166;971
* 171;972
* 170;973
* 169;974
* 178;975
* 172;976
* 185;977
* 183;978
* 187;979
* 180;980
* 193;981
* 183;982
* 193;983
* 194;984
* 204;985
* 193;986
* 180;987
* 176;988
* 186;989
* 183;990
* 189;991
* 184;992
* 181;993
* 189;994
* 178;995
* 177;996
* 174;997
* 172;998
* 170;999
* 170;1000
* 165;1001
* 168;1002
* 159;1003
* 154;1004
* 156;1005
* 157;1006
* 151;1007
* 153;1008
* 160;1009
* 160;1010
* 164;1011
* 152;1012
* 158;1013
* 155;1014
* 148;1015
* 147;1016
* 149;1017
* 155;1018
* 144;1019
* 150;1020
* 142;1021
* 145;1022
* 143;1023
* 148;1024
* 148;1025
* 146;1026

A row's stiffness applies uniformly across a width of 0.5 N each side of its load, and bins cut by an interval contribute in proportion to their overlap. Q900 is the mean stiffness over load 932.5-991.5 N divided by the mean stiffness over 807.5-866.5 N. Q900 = 1.40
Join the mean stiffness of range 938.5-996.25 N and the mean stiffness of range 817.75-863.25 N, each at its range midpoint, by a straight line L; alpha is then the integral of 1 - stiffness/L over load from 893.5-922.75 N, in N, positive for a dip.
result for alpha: 2.8 N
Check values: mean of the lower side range 112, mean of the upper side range 165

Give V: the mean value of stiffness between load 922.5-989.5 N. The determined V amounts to 154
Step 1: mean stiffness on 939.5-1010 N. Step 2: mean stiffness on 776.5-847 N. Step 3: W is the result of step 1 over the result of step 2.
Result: 1.49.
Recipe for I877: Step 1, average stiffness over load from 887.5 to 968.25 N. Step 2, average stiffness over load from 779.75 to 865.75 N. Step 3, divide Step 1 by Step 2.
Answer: 1.2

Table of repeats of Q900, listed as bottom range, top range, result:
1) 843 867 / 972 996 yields 1.32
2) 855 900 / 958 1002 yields 1.24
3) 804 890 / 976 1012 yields 1.44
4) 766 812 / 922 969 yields 1.16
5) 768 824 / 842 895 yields 1.19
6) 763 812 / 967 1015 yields 1.41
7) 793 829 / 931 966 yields 1.32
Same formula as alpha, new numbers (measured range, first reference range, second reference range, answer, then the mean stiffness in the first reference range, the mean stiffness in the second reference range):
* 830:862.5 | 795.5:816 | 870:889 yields 2.0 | 123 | 140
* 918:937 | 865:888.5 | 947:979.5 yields 3.3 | 140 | 163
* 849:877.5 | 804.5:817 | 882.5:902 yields -1.0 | 117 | 147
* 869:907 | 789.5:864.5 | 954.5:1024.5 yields -1.7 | 117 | 167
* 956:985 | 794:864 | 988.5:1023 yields -3.7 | 116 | 163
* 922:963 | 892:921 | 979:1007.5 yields 2.7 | 127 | 177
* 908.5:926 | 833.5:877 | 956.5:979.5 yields 4.0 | 134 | 170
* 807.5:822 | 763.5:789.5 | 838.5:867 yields 2.4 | 121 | 137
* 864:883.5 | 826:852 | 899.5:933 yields -4.2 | 109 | 122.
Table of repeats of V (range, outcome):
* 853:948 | 134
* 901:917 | 115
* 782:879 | 120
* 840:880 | 139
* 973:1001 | 182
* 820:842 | 89.1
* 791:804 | 130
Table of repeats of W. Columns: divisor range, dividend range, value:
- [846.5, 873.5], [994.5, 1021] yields 1.13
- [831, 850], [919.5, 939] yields 1.10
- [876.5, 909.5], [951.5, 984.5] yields 1.22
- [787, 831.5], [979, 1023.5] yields 1.56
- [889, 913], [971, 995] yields 1.38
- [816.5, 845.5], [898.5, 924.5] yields 1.29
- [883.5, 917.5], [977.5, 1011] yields 1.33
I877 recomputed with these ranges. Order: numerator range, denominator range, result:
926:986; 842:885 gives 1.11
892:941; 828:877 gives 1.00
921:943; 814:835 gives 1.54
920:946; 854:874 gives 0.91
